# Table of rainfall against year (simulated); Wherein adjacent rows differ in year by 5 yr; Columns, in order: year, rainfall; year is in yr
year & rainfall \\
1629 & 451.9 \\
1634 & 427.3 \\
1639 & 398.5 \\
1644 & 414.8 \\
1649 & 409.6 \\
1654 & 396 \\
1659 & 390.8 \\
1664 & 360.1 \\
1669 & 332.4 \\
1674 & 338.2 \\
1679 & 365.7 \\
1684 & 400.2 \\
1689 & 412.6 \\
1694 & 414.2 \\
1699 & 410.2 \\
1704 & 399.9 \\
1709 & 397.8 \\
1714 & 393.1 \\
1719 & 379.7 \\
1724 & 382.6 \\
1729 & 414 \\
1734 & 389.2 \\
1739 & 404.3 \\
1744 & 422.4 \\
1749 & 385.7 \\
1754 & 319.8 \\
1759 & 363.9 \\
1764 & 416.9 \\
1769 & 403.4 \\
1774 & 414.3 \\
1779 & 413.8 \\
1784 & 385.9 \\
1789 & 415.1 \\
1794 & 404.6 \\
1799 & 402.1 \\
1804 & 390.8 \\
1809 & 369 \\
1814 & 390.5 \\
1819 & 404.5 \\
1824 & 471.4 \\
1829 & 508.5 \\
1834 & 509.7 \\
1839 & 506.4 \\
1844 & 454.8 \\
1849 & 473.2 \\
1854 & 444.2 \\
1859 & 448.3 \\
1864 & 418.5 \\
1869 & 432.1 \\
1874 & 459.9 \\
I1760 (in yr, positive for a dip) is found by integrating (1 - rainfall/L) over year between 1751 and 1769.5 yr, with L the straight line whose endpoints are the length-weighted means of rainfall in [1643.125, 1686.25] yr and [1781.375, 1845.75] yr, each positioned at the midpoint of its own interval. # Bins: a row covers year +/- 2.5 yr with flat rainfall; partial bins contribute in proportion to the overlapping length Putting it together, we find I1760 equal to 1.7 yr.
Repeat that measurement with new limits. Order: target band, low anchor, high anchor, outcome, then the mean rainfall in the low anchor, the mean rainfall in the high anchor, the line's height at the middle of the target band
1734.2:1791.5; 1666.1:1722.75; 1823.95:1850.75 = 5.3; 386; 489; 435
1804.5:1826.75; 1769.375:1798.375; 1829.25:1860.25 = 1.7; 406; 476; 443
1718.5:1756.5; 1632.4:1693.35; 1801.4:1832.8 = 1.7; 387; 426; 406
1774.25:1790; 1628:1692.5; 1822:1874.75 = 1.2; 391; 466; 440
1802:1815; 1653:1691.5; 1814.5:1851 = 2.1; 374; 471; 456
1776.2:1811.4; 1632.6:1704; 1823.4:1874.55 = 3.6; 391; 466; 443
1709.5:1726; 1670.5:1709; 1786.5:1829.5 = 0.4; 390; 413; 396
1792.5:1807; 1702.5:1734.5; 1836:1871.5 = 1.1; 394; 455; 430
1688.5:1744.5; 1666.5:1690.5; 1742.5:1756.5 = -4.5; 368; 373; 371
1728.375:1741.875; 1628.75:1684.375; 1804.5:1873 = 0.4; 388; 447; 413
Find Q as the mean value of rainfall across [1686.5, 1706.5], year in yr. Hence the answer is 409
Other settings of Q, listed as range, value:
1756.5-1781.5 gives 402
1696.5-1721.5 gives 396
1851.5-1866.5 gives 437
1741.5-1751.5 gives 404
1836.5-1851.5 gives 478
